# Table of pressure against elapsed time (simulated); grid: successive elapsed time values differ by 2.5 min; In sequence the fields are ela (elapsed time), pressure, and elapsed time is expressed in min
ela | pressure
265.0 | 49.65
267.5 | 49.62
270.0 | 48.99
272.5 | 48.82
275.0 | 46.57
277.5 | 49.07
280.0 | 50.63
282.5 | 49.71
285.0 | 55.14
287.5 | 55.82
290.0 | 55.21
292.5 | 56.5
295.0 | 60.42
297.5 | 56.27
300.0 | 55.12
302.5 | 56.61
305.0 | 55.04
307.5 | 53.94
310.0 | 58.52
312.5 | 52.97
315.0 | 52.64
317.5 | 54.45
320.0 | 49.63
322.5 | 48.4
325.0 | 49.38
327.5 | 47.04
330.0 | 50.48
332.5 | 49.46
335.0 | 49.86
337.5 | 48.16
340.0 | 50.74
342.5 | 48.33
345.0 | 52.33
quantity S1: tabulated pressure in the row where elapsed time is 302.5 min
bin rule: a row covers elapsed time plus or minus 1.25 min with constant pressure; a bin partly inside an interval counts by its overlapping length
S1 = 56.61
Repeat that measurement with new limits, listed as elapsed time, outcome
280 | 50.63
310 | 58.52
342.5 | 48.33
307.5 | 53.94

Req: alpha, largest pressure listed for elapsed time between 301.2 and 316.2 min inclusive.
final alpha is 58.52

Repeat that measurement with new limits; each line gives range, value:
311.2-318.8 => 54.45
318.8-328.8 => 49.63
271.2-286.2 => 55.14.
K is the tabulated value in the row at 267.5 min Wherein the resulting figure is 49.62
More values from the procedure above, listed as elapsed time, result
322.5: 48.4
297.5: 56.27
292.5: 56.5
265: 49.65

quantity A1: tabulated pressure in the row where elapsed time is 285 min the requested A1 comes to 55.14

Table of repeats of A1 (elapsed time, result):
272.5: 48.82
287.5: 55.82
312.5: 52.97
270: 48.99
